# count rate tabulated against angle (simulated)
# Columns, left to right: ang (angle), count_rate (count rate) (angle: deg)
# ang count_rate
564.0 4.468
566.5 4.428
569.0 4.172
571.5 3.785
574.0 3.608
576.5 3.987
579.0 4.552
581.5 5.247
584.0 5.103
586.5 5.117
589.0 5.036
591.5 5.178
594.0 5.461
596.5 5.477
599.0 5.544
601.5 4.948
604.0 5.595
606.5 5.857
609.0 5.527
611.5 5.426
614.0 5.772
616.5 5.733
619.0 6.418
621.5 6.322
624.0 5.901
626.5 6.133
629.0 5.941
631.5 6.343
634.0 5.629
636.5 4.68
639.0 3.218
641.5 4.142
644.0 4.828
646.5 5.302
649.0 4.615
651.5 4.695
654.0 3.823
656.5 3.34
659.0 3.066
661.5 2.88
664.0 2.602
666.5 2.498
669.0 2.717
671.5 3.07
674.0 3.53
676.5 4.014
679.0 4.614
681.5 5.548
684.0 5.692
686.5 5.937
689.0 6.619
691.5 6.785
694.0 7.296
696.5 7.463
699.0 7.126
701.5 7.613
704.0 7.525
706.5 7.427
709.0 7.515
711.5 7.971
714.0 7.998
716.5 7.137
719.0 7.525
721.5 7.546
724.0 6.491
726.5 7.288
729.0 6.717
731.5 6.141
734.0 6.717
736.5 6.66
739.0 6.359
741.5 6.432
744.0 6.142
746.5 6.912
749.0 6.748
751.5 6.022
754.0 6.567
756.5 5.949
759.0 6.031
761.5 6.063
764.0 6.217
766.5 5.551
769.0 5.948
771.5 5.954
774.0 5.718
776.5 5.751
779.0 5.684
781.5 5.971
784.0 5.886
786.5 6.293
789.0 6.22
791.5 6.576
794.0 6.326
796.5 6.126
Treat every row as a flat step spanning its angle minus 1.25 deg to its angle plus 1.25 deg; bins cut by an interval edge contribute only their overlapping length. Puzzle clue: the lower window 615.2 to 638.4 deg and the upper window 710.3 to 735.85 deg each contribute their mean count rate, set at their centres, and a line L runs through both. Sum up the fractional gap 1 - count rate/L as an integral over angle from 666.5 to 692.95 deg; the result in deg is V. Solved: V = 7.3 deg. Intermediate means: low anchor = 5.82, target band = 4.76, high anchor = 7.14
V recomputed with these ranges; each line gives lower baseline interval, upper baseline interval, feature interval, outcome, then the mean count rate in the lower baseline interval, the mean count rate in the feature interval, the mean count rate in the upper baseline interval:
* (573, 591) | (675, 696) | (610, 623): -2.15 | 4.7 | 5.93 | 5.84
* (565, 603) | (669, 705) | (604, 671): 6.54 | 4.78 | 4.74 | 5.79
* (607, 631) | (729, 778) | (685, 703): -2.61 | 5.92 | 6.97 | 6.21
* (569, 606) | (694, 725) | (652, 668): 8.22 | 4.9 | 3.11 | 7.45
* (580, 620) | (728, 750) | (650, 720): 7.60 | 5.45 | 5.49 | 6.53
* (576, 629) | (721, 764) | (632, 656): 5.02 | 5.48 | 4.57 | 6.49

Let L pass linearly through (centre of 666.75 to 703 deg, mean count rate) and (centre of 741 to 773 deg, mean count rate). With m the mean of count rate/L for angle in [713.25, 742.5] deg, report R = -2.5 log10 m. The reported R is -0.17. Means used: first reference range 5.5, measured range 6.9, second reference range 6.19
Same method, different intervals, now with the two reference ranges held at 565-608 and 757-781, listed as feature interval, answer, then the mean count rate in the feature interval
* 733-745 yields -0.13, 6.46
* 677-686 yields 0.04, 5.23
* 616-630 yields -0.20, 6.1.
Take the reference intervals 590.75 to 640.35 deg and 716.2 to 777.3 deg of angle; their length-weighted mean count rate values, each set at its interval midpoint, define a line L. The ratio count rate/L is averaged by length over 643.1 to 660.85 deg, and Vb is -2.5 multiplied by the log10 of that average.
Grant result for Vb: 0.35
